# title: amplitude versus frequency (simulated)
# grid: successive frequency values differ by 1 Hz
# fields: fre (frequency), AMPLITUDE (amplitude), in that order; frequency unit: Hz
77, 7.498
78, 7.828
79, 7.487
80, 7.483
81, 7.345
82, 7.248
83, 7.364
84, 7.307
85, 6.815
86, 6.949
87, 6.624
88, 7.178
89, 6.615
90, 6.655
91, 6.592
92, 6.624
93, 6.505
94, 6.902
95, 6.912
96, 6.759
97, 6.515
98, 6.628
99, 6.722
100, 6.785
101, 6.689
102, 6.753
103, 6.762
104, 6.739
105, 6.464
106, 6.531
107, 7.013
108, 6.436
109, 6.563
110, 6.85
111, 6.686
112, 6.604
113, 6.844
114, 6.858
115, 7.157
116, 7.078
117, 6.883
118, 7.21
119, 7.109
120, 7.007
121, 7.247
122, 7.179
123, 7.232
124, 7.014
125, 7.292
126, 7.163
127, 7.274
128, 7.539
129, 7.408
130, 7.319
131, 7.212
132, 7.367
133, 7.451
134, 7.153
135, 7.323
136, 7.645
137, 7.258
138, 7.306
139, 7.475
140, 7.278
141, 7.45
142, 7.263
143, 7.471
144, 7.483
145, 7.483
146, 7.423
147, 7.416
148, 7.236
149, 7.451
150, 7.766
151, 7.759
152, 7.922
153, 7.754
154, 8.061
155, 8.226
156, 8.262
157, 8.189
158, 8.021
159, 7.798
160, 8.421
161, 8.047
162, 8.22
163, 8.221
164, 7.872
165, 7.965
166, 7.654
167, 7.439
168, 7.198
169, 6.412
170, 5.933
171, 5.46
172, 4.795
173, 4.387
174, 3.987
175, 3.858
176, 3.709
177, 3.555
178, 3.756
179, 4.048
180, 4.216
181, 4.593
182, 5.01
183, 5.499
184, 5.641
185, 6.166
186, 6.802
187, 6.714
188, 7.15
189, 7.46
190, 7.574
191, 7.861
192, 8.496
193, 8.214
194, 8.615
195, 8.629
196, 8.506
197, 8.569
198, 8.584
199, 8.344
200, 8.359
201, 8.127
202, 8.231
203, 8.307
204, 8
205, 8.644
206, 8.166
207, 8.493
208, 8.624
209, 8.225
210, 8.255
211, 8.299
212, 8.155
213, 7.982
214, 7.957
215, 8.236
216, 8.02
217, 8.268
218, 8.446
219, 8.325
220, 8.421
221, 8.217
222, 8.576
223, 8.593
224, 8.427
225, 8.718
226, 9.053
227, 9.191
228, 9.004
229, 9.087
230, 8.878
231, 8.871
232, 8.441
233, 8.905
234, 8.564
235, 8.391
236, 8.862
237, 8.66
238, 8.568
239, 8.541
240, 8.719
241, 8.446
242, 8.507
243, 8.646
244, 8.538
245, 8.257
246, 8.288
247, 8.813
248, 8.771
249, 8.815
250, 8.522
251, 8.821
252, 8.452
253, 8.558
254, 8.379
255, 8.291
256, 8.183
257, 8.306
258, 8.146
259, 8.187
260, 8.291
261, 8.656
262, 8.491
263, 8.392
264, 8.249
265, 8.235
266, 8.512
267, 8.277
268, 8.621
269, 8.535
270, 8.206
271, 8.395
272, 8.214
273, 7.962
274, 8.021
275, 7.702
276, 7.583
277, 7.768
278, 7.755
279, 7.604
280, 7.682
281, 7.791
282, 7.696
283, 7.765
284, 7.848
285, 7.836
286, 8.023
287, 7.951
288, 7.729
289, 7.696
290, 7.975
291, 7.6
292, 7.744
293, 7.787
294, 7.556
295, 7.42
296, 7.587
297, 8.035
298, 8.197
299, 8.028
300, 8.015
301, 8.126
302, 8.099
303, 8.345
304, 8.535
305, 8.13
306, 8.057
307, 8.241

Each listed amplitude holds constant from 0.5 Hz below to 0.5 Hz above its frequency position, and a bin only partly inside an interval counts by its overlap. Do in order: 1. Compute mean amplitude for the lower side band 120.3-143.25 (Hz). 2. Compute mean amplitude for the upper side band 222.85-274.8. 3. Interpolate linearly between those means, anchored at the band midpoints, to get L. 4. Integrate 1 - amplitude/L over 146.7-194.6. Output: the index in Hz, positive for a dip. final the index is 6.06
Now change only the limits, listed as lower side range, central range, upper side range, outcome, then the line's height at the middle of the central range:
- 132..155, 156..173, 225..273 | 0.91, 7.71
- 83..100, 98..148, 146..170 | 1.03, 7.24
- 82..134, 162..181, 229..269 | 5.00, 7.65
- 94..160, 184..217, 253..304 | -1.73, 7.62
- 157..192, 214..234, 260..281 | -3.75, 7.24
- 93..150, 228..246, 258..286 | -1.81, 7.85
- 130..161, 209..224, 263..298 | -0.95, 7.78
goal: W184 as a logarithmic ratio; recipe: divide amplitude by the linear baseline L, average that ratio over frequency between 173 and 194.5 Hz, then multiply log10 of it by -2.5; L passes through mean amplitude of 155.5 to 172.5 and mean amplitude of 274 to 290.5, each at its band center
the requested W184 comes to 0.27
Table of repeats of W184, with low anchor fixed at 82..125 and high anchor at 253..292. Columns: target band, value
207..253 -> -0.104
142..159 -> -0.079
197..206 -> -0.106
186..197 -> -0.058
